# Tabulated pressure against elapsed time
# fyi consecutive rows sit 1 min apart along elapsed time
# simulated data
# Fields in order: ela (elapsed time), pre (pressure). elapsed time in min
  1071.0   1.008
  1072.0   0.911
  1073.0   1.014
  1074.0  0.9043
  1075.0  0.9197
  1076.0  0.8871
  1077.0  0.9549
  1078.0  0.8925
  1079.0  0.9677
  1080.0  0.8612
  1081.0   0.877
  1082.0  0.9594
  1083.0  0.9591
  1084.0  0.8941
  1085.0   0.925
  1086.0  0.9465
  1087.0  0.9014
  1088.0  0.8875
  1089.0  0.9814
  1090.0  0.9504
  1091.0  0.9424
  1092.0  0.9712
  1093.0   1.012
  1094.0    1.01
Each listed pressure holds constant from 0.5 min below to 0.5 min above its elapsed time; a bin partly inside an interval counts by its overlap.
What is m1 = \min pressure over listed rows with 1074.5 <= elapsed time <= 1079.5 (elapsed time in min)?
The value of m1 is 0.8871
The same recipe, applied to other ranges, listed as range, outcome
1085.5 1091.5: 0.8875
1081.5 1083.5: 0.9591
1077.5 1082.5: 0.8612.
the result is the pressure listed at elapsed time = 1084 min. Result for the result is 0.8941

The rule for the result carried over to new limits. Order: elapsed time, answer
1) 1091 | 0.9424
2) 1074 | 0.9043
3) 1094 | 1.01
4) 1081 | 0.877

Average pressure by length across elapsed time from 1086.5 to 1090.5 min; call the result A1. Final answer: 0.93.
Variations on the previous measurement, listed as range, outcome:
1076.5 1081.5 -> 0.911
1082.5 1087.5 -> 0.925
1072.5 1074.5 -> 0.959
